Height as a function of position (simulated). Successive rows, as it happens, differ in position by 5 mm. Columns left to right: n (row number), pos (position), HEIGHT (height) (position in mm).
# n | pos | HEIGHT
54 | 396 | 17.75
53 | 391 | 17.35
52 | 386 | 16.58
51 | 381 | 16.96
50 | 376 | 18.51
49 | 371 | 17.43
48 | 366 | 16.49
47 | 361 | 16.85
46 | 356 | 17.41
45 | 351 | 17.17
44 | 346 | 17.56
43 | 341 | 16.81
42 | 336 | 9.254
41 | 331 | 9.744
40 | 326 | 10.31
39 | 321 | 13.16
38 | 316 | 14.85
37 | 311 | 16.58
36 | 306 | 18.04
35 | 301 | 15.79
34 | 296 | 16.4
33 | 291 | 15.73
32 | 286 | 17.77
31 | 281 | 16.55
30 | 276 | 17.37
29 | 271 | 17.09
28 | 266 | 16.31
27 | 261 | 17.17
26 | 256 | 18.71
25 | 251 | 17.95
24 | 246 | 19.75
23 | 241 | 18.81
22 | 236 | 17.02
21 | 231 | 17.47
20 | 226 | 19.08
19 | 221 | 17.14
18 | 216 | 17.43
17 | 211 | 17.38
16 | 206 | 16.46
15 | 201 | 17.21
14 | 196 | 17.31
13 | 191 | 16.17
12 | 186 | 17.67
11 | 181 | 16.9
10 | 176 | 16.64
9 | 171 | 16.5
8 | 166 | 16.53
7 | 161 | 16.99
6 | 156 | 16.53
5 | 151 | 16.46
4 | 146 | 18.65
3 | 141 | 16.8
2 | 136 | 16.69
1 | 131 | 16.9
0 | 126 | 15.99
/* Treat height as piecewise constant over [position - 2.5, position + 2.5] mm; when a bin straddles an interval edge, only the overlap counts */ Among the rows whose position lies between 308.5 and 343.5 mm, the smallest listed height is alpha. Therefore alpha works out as 9.254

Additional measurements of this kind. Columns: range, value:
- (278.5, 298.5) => 15.73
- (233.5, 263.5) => 17.02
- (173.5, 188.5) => 16.64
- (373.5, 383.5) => 16.96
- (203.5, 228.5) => 16.46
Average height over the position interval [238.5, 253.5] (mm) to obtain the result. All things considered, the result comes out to 18.8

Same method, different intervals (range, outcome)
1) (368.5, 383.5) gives 17.6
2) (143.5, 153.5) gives 17.6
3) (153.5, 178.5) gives 16.6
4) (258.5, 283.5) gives 16.9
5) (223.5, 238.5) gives 17.9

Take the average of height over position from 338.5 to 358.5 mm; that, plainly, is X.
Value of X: 17.2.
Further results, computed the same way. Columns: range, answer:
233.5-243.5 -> 17.9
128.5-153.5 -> 17.1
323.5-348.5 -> 12.7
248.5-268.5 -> 17.5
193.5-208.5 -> 17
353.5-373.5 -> 17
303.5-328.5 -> 14.6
